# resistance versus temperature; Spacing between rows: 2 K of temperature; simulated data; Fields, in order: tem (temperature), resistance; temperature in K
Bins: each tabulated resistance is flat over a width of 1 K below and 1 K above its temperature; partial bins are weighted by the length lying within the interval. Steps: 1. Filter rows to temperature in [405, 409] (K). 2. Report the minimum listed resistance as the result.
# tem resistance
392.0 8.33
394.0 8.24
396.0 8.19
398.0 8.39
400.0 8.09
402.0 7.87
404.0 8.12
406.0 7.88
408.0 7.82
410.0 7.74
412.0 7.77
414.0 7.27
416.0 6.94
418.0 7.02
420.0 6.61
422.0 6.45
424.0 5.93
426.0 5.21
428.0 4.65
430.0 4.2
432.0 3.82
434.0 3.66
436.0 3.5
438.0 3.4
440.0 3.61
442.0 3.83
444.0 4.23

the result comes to 7.82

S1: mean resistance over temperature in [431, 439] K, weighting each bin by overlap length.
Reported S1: 3.6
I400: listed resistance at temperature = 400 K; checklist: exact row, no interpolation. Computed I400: 8.09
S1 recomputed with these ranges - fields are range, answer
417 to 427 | 6.24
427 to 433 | 4.22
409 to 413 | 7.75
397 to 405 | 8.12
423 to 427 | 5.57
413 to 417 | 7.11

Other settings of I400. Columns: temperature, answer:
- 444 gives 4.23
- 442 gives 3.83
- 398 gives 8.39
